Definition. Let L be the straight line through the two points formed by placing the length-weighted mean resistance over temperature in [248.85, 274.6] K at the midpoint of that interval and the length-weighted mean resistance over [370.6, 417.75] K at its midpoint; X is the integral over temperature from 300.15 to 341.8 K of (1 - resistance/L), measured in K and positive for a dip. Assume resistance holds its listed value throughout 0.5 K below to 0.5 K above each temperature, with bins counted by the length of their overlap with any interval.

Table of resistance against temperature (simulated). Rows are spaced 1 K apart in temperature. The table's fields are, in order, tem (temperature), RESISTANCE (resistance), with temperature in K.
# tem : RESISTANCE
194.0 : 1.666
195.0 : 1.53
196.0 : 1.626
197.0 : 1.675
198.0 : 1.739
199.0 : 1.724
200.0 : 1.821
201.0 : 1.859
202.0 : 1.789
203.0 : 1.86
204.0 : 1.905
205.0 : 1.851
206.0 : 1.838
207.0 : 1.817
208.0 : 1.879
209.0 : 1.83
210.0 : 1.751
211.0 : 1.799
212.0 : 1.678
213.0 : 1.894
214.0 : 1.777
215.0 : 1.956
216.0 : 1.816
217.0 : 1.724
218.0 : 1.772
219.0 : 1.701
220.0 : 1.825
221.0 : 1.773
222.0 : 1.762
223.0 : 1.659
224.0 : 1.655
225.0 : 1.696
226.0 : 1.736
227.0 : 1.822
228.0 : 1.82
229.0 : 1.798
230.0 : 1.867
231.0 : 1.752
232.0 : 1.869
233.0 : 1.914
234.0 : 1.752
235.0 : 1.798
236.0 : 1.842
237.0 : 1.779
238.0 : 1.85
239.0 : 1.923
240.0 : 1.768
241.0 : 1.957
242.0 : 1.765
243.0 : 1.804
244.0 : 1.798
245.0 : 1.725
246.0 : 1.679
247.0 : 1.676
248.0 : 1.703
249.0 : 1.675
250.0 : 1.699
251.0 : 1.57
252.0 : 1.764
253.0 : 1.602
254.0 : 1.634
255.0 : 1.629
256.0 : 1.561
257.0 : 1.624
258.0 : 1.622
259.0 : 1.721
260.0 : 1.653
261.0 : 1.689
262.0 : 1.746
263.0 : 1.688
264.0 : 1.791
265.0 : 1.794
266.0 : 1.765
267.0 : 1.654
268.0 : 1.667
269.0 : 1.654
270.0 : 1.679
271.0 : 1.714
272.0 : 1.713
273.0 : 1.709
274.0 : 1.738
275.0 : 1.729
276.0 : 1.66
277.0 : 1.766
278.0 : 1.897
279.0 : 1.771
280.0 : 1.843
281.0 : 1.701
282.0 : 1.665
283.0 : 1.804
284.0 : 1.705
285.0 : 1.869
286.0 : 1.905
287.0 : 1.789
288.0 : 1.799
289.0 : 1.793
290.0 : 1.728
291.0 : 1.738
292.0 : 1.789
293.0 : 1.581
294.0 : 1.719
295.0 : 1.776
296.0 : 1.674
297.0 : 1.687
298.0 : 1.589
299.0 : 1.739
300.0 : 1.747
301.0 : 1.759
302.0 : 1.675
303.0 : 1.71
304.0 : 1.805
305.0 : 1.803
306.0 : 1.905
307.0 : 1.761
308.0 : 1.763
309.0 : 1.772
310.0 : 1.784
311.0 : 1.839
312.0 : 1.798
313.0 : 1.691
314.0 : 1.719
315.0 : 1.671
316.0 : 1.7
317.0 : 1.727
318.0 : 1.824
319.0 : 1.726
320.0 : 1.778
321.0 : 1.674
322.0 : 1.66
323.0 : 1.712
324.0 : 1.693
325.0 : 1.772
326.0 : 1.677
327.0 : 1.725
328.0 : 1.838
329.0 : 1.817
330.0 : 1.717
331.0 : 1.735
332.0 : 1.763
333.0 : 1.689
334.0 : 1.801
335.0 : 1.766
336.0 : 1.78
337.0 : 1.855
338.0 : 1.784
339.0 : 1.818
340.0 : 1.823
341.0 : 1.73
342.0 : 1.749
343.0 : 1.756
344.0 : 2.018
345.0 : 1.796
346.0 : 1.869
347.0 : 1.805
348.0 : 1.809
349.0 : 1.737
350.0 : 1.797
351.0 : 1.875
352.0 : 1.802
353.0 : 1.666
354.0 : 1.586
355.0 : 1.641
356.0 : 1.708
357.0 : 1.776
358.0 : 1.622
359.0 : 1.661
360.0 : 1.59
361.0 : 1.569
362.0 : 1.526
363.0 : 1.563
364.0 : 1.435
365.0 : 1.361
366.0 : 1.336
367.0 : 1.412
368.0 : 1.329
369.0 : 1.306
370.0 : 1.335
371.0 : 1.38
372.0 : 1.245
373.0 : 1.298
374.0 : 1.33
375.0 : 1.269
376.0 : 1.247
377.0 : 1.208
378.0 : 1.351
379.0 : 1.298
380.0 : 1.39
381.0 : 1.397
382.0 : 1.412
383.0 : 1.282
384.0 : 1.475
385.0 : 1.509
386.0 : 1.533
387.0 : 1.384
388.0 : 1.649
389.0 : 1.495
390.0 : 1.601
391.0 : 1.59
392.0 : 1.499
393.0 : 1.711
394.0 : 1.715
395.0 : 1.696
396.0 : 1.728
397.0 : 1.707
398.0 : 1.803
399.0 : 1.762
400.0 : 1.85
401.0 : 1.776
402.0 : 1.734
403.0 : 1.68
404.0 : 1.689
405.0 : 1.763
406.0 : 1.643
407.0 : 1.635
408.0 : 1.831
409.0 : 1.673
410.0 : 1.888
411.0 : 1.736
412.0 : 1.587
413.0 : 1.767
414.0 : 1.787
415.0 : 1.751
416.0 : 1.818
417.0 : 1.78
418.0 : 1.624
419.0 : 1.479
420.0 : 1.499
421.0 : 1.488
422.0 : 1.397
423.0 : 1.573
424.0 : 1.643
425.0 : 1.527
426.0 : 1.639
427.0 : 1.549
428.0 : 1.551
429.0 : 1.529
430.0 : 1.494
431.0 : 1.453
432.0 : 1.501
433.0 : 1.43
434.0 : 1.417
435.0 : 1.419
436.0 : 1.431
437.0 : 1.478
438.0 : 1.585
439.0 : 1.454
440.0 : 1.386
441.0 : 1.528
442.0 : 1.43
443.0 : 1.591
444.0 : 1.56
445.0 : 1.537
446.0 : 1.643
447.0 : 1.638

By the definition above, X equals -3.0 K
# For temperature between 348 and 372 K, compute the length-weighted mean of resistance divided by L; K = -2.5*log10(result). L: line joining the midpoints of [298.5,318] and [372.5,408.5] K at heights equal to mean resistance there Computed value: 0.05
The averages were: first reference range 1.76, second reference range 1.55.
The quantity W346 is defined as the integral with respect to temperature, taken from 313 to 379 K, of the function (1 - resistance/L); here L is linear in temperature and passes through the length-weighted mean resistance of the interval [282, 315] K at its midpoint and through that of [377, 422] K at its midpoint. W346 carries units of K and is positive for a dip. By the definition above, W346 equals 2.0 K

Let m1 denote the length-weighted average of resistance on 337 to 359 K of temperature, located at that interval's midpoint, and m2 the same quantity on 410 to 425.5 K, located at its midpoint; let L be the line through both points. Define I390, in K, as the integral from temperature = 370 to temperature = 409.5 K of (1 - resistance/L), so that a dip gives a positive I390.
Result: 3.43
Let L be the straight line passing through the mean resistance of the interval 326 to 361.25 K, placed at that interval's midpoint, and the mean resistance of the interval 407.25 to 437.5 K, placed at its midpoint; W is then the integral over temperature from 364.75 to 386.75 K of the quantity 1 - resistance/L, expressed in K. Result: 4.4 K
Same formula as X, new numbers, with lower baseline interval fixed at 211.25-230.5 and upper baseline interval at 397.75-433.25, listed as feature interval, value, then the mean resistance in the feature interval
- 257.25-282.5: 0.3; 1.72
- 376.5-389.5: 2.0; 1.41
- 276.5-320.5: -0.8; 1.76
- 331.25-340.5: -0.5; 1.79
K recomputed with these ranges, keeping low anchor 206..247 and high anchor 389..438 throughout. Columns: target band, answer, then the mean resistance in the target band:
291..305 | 0.01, 1.72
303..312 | -0.05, 1.8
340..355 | -0.06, 1.78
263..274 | 0.03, 1.71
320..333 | -0.02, 1.73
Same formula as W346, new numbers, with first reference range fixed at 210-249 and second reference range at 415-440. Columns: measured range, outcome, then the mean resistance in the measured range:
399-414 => -1.7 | 1.74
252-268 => 0.6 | 1.68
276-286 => -0.4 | 1.78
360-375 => 2.0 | 1.39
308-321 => -0.6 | 1.75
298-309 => -0.4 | 1.76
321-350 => -2.2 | 1.77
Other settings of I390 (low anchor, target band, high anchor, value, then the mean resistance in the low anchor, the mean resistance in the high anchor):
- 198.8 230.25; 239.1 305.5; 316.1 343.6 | 1.8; 1.8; 1.76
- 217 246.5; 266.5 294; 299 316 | 0.4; 1.79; 1.76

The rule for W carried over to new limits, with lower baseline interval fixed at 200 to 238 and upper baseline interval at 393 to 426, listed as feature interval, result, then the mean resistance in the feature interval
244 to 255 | 0.7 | 1.68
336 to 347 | -0.6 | 1.82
